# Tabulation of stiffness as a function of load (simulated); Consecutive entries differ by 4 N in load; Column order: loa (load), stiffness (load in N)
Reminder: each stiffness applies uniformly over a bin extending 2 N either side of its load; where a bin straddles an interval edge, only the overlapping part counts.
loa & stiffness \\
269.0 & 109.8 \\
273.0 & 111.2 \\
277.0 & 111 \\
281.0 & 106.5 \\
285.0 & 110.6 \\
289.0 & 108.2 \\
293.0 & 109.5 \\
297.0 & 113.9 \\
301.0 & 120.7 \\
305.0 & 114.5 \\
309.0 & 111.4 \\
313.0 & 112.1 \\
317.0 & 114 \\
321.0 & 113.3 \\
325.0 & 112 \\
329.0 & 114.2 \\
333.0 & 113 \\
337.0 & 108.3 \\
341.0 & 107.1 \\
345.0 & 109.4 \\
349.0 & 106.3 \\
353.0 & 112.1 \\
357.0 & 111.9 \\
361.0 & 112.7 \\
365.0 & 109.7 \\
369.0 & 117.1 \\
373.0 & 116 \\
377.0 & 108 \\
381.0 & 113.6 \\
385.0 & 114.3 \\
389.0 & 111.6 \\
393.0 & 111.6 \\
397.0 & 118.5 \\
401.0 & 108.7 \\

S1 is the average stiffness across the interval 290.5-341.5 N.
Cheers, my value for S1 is 113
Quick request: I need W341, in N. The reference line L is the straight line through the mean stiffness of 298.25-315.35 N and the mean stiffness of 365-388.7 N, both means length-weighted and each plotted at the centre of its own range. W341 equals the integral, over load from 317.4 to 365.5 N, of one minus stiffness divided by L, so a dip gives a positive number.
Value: 1.3 N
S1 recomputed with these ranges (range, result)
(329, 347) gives 110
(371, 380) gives 112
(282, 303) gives 112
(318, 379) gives 111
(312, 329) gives 113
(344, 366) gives 110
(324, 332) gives 113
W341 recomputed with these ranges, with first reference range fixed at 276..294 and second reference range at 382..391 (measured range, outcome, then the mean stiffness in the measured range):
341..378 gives 0.21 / 111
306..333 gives -0.61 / 113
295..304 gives -0.61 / 117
